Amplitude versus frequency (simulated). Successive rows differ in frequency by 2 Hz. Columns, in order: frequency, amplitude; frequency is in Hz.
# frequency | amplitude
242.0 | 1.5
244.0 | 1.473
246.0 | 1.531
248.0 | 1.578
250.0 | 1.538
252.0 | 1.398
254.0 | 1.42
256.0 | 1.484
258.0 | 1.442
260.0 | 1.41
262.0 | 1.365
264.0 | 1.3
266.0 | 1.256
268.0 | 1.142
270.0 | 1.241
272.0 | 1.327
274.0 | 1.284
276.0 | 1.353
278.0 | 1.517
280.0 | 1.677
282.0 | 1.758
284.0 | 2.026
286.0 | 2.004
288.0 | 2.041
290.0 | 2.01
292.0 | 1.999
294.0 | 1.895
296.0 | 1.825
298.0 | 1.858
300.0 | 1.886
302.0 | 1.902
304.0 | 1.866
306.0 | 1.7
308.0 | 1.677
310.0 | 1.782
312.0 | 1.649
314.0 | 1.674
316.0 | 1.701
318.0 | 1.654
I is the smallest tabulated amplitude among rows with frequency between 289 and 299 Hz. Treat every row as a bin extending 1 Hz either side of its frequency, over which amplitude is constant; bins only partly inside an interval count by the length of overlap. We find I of 1.825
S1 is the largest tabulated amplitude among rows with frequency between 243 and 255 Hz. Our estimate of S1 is 1.578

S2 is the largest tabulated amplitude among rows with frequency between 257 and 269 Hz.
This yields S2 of 1.442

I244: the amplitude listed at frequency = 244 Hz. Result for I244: 1.473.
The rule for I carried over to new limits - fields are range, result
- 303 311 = 1.677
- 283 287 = 2.004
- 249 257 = 1.398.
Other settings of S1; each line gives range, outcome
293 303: 1.902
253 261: 1.484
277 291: 2.041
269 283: 1.758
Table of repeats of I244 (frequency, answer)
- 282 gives 1.758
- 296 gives 1.825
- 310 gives 1.782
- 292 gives 1.999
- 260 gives 1.41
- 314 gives 1.674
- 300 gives 1.886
